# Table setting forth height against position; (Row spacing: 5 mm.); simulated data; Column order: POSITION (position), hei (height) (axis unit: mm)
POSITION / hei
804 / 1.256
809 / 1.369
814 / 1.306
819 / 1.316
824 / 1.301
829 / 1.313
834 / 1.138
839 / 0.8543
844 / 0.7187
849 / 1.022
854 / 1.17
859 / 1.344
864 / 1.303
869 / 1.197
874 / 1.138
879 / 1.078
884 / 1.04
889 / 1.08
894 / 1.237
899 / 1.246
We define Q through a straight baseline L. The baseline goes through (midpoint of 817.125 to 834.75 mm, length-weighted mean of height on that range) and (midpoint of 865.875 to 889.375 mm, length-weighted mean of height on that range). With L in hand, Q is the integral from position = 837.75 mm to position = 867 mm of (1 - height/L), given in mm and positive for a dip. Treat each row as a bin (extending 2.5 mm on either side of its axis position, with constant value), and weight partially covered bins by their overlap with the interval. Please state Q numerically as 2.7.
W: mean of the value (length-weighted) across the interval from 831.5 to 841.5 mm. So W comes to 0.996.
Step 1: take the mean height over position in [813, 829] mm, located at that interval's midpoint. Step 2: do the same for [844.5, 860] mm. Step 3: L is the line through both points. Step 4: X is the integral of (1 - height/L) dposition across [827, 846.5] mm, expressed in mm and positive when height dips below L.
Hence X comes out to 3.5 mm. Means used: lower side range 1.31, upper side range 1.1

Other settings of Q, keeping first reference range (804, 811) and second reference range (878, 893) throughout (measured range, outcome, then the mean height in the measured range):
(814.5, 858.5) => 4.07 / 1.12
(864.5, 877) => -0.62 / 1.19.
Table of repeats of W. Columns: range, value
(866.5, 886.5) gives 1.11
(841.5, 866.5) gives 1.11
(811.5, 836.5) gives 1.27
